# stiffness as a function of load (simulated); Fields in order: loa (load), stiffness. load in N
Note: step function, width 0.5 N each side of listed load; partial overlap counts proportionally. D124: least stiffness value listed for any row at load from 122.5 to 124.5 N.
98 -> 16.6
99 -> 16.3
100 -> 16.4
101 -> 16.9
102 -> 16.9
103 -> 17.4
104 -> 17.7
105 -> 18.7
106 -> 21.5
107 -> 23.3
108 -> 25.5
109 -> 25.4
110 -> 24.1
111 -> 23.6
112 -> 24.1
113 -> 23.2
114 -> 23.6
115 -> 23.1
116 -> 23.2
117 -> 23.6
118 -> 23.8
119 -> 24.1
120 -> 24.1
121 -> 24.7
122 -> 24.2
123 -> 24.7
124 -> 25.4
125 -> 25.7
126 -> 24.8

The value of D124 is 24.7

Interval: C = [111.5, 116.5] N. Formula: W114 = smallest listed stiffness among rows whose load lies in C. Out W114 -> 23.1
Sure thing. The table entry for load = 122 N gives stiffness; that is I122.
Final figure 24.2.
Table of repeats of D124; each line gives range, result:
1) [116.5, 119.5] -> 23.6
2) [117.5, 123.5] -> 23.8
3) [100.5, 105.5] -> 16.9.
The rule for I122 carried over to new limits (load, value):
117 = 23.6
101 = 16.9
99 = 16.3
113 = 23.2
